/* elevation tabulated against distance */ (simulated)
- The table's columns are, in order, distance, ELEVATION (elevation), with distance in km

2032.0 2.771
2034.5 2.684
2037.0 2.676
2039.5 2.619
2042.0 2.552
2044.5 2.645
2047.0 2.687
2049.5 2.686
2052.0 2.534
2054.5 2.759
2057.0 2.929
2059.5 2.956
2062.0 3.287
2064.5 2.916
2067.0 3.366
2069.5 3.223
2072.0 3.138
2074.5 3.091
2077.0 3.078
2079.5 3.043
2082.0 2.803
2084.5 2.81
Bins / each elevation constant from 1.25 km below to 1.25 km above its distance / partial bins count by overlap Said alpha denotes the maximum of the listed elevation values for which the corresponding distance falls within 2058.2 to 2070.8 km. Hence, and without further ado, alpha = 3.366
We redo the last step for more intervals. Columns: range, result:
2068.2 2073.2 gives 3.223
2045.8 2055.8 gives 2.759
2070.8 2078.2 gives 3.138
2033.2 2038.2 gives 2.684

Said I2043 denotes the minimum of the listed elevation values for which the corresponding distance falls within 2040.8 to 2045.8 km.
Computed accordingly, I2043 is 2.552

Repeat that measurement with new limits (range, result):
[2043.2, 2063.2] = 2.534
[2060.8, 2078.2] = 2.916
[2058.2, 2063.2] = 2.956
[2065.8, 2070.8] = 3.223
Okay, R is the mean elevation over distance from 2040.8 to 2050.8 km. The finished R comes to 2.64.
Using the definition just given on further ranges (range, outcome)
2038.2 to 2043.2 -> 2.59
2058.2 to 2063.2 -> 3.12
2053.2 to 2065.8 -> 2.97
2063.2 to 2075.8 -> 3.15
